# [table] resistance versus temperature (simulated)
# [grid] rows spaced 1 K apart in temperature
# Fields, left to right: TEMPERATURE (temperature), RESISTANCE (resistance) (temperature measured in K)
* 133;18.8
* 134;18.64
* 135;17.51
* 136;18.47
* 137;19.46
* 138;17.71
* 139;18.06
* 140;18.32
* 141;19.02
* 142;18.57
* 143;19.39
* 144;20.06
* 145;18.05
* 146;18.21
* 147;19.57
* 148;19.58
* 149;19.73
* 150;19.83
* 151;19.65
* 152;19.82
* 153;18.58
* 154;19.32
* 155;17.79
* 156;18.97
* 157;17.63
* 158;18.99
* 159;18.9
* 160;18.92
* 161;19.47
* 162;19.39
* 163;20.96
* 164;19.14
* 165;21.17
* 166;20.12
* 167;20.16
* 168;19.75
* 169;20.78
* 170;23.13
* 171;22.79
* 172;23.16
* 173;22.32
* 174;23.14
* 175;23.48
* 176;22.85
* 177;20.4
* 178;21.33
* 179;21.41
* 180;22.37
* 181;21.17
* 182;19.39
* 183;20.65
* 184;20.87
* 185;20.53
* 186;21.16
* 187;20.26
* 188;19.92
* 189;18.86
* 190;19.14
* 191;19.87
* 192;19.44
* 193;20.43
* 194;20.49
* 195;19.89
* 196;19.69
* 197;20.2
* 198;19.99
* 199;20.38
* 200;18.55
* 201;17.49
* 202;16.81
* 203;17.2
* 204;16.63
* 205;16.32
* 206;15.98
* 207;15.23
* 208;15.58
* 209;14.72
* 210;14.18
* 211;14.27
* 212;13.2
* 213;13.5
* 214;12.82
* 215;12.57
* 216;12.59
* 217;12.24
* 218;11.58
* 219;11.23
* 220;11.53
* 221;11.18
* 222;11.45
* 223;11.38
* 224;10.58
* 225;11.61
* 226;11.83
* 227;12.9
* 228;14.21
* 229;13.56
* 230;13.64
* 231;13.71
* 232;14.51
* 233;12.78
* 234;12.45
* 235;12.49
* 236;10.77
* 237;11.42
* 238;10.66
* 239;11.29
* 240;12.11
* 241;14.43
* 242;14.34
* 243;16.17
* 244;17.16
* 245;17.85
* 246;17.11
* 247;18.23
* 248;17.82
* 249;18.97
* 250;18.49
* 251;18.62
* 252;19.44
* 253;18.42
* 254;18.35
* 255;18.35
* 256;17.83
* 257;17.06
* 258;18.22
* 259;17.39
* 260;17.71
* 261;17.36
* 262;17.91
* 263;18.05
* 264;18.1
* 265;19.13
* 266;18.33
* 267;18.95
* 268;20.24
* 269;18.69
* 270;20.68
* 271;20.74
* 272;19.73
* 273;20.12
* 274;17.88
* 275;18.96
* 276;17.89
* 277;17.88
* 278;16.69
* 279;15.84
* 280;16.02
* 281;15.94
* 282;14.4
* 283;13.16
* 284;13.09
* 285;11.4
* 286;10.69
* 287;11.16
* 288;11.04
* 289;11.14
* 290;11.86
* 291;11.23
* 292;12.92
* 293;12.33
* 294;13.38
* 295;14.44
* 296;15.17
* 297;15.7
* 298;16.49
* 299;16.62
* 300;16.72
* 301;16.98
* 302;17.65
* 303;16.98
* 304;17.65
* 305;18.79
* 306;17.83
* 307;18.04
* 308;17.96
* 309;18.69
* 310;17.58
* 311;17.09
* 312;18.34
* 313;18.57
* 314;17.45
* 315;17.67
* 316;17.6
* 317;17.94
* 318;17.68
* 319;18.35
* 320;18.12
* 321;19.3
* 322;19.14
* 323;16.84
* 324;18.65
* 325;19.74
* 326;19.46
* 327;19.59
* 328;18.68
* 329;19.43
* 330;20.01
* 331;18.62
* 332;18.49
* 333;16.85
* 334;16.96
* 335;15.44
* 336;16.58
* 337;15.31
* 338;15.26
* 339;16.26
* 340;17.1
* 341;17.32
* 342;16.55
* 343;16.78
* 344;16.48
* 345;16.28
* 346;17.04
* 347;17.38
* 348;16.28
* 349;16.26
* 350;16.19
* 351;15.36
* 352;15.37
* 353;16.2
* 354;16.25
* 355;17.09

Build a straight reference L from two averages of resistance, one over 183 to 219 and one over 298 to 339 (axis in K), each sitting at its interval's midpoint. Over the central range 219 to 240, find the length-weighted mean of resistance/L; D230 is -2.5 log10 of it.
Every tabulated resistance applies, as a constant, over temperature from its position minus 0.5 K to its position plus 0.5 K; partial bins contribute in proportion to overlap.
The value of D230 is 0.38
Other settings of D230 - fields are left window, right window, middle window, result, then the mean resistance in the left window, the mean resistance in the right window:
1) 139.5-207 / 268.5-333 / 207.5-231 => 0.42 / 19.8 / 16.8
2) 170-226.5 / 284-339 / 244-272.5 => -0.09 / 17.5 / 16.5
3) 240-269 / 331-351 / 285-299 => 0.31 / 17.8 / 16.6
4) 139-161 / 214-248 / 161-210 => -0.20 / 19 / 13.1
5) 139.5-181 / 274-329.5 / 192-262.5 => 0.19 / 20.2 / 16.4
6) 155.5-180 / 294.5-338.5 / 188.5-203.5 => 0.05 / 20.8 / 17.6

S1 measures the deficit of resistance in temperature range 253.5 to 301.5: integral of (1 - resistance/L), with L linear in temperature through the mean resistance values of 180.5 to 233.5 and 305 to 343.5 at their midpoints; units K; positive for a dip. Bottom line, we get 2.37 K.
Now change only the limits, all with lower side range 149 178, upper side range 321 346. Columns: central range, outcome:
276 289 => 3.1 K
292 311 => 1.7 K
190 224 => 6.9 K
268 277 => -0.3 K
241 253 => 0.9 K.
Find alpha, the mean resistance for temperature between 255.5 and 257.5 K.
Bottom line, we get 17.4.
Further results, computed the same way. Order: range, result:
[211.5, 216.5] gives 12.9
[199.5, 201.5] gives 18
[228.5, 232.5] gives 13.9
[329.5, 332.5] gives 19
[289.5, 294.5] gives 12.3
